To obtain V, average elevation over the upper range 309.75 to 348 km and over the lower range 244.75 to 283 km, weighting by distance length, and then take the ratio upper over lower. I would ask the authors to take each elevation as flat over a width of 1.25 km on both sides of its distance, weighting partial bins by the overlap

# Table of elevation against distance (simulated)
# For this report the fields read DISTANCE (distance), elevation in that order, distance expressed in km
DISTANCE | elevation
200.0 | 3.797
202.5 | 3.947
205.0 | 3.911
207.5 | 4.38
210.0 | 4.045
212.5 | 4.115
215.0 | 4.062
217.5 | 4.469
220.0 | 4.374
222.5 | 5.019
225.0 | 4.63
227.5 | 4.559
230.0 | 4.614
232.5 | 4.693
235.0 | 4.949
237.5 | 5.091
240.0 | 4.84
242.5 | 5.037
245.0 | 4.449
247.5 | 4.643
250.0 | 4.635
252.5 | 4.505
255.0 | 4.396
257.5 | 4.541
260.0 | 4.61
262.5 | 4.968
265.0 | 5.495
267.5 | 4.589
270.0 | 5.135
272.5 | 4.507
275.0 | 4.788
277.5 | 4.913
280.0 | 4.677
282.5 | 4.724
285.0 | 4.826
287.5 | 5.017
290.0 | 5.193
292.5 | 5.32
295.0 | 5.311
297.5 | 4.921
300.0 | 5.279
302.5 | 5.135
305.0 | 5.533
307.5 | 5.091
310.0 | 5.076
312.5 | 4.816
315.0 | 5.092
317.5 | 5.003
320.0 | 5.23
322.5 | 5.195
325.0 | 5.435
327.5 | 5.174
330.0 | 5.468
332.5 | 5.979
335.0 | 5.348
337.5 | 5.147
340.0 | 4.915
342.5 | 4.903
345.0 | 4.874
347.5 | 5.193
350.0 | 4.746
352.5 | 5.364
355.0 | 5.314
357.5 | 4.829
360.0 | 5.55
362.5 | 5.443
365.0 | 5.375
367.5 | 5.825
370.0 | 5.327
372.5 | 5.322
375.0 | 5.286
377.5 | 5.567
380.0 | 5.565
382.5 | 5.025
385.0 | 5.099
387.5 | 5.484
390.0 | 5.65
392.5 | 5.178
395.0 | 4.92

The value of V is 1.10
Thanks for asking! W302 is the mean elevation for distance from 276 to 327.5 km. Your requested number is 5.09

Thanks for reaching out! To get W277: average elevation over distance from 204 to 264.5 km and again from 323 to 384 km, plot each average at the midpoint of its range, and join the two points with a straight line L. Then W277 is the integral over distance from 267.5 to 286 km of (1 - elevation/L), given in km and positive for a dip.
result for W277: 0.2 km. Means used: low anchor 4.58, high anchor 5.29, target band 4.78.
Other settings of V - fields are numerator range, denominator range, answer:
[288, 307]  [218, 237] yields 1.11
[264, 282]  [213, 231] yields 1.08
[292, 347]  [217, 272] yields 1.10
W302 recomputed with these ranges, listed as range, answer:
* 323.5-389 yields 5.29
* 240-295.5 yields 4.82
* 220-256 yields 4.71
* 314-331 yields 5.23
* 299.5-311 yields 5.22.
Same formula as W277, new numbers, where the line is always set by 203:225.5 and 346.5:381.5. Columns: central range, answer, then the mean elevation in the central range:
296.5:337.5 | -1.8 km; 5.24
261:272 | -0.8 km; 5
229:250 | -1.4 km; 4.78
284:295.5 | -0.7 km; 5.13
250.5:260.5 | 0.2 km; 4.51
